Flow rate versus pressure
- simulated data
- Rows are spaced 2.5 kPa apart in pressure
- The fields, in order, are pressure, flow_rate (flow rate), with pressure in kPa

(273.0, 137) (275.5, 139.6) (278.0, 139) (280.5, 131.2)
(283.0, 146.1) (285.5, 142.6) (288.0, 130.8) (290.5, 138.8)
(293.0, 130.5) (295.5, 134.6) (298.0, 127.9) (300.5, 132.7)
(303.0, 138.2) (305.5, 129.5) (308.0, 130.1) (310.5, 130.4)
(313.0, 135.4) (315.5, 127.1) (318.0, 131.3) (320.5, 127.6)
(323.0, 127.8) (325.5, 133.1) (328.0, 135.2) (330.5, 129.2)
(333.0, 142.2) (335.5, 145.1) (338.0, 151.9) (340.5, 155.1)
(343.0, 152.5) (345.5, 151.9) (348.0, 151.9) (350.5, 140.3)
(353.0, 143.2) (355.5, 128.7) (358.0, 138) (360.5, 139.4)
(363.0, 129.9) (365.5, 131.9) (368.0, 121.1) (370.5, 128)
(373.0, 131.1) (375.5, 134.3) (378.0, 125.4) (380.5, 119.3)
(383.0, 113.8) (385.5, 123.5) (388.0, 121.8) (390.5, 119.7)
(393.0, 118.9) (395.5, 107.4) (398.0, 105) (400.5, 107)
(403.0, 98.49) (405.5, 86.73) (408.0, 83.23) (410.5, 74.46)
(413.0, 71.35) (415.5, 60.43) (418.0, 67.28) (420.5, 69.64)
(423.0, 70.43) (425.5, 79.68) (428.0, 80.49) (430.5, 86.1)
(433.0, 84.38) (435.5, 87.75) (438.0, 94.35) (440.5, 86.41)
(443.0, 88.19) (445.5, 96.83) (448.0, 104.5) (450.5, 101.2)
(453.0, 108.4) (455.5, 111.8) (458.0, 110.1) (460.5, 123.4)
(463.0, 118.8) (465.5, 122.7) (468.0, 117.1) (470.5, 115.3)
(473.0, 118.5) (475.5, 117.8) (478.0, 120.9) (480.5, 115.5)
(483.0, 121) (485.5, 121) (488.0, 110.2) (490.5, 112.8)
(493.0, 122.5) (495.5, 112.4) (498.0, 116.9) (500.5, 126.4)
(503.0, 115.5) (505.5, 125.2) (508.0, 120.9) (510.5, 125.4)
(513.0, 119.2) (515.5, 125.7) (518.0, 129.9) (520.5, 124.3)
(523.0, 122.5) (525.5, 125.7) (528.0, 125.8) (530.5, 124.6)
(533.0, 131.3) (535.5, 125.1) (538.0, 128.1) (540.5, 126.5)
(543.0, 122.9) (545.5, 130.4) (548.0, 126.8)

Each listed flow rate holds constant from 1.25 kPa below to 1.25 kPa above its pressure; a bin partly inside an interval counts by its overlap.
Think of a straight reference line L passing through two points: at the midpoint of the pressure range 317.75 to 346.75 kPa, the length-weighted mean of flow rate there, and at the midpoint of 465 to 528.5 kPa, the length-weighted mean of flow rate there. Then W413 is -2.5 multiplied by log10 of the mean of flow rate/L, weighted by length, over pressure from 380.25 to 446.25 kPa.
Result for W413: 0.379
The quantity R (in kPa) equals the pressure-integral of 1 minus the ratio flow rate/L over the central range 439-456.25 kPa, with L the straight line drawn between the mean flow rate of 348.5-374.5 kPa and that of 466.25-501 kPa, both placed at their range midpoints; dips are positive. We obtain 3.26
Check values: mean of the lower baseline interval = 134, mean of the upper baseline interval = 118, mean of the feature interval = 99.2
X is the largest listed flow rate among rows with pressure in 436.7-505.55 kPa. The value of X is 126.4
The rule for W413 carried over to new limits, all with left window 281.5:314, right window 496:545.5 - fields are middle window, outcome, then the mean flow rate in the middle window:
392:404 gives 0.207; 107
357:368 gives -0.014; 133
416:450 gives 0.457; 84.2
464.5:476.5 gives 0.074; 118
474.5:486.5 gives 0.061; 119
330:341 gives -0.097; 145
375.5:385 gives 0.077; 122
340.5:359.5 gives -0.098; 144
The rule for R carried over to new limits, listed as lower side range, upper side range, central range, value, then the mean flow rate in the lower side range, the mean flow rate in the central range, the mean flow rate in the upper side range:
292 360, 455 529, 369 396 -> 1.81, 137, 123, 120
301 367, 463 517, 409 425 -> 7.28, 137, 69.7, 119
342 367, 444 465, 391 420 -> 8.29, 140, 89.4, 110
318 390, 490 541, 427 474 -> 9.09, 135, 103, 123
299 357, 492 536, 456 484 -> 1.90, 138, 118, 123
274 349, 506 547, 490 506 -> 1.04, 137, 119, 126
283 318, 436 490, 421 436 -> 4.51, 133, 80.6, 110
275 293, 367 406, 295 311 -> 0.24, 138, 132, 117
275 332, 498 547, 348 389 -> 0.24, 133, 130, 125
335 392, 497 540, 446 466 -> 2.61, 134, 112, 124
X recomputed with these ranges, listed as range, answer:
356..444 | 139.4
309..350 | 155.1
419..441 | 94.35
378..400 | 125.4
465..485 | 122.7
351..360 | 143.2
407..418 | 83.23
